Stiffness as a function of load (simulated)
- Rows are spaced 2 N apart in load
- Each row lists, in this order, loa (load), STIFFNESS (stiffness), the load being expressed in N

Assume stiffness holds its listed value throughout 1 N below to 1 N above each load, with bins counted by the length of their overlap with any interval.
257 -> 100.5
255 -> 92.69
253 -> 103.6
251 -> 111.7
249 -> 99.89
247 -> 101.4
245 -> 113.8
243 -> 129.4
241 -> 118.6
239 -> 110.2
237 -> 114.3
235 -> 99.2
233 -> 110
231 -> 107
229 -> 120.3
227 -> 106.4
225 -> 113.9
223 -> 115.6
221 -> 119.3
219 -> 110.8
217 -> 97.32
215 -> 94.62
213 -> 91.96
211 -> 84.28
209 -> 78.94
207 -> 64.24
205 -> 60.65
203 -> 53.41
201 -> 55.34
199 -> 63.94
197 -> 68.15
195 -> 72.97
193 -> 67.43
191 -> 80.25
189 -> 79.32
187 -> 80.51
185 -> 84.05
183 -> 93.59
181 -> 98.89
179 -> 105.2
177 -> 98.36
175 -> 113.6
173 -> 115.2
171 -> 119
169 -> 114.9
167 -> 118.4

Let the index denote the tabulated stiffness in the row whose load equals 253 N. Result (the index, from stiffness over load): 103.6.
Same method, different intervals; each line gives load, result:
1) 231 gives 107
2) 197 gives 68.15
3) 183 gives 93.59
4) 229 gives 120.3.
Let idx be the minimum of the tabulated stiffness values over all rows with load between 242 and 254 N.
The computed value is 99.89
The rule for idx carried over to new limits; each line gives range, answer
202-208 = 53.41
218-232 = 106.4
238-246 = 110.2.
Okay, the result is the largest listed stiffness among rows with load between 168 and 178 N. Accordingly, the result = 119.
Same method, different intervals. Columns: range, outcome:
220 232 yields 120.3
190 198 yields 80.25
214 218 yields 97.32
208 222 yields 119.3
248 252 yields 111.7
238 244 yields 129.4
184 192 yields 84.05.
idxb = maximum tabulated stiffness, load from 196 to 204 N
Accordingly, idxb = 68.15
